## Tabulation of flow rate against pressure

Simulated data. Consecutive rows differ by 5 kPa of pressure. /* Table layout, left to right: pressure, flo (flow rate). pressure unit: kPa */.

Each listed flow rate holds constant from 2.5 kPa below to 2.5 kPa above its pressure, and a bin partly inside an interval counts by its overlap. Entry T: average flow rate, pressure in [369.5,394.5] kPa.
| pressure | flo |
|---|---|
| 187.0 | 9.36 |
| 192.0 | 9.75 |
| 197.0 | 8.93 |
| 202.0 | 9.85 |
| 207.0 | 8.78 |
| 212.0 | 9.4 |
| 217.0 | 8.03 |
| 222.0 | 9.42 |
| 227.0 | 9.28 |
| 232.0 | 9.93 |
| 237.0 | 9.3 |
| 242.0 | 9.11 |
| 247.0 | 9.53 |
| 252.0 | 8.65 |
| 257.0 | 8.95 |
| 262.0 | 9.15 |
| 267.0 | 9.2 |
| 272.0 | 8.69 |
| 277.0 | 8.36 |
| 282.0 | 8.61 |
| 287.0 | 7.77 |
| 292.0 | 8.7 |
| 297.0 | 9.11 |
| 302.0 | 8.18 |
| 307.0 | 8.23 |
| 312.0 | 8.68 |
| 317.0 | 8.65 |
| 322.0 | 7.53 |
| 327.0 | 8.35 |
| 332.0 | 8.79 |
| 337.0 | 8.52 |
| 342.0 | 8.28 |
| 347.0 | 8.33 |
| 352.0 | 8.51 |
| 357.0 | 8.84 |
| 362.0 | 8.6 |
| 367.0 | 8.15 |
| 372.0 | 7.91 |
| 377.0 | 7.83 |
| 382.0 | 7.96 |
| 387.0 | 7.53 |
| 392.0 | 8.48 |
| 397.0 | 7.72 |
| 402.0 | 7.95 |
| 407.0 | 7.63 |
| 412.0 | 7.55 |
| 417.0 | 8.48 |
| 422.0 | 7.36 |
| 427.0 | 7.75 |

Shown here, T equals 7.94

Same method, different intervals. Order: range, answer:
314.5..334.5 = 8.33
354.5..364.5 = 8.72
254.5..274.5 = 9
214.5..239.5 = 9.19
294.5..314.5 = 8.55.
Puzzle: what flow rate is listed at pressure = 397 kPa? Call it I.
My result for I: 7.72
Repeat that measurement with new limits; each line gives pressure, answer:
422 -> 7.36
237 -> 9.3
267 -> 9.2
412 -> 7.55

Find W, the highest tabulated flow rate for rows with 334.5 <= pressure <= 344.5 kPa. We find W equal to 8.52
